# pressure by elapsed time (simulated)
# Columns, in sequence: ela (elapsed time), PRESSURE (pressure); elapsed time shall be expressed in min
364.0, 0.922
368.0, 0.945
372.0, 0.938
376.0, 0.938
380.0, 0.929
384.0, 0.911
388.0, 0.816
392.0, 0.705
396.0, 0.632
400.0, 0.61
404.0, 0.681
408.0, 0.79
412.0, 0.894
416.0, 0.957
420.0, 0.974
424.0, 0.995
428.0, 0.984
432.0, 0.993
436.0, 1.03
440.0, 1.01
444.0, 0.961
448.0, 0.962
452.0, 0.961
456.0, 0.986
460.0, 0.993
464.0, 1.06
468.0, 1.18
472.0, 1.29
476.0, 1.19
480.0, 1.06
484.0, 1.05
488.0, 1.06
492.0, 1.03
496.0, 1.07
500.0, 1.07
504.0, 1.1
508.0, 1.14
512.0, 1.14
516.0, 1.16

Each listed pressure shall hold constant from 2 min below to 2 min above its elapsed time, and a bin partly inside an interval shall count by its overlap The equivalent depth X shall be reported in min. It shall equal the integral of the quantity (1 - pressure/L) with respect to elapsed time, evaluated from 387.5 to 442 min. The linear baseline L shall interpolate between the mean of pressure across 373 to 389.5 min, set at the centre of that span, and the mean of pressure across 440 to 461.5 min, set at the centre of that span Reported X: 4.5 min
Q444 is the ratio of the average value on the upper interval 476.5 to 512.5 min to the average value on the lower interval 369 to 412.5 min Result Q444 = 1.3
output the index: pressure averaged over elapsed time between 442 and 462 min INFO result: 0.973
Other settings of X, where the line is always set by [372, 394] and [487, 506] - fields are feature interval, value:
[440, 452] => 0.1 min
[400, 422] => 1.9 min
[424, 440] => -0.8 min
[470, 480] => -1.7 min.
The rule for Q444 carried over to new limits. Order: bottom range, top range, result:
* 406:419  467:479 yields 1.36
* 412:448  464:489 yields 1.16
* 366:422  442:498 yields 1.27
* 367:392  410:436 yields 1.09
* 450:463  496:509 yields 1.11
